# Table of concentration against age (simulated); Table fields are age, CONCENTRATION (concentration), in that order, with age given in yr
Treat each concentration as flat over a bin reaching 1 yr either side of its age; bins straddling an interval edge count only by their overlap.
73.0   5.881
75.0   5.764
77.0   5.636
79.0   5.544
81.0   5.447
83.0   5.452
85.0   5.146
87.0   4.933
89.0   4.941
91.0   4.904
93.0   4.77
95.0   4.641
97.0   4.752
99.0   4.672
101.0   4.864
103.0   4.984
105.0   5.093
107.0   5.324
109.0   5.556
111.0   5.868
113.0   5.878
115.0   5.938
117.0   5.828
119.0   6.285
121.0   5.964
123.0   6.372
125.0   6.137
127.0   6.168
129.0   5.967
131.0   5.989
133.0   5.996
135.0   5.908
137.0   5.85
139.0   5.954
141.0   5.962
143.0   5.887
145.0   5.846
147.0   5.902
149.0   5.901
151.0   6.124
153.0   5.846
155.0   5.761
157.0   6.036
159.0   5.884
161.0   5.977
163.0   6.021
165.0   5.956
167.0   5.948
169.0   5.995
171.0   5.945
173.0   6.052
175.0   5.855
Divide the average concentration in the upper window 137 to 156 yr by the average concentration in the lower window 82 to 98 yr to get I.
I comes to 1.19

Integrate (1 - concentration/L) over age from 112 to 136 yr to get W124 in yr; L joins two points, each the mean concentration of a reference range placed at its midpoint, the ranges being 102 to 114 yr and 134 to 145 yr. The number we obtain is -1.50 yr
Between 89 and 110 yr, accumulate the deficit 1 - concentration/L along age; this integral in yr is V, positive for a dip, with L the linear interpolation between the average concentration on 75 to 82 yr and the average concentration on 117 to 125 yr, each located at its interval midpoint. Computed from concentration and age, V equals 3.2 yr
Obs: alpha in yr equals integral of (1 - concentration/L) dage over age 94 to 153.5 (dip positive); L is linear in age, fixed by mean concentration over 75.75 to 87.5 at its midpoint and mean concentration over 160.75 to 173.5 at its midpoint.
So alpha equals -0.3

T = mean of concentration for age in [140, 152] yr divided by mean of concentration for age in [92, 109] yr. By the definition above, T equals 1.21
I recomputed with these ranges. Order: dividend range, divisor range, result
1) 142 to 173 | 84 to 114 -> 1.17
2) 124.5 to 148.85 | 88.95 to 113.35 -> 1.17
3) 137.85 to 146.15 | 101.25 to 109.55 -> 1.14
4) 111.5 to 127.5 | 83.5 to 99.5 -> 1.24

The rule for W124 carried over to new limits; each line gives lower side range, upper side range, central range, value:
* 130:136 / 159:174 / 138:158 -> 0.2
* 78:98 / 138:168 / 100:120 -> -0.8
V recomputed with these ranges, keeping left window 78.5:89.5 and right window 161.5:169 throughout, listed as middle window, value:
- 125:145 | -0.92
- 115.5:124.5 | -0.86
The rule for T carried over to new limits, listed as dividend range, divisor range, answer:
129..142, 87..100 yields 1.24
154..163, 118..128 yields 0.96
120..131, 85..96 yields 1.26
